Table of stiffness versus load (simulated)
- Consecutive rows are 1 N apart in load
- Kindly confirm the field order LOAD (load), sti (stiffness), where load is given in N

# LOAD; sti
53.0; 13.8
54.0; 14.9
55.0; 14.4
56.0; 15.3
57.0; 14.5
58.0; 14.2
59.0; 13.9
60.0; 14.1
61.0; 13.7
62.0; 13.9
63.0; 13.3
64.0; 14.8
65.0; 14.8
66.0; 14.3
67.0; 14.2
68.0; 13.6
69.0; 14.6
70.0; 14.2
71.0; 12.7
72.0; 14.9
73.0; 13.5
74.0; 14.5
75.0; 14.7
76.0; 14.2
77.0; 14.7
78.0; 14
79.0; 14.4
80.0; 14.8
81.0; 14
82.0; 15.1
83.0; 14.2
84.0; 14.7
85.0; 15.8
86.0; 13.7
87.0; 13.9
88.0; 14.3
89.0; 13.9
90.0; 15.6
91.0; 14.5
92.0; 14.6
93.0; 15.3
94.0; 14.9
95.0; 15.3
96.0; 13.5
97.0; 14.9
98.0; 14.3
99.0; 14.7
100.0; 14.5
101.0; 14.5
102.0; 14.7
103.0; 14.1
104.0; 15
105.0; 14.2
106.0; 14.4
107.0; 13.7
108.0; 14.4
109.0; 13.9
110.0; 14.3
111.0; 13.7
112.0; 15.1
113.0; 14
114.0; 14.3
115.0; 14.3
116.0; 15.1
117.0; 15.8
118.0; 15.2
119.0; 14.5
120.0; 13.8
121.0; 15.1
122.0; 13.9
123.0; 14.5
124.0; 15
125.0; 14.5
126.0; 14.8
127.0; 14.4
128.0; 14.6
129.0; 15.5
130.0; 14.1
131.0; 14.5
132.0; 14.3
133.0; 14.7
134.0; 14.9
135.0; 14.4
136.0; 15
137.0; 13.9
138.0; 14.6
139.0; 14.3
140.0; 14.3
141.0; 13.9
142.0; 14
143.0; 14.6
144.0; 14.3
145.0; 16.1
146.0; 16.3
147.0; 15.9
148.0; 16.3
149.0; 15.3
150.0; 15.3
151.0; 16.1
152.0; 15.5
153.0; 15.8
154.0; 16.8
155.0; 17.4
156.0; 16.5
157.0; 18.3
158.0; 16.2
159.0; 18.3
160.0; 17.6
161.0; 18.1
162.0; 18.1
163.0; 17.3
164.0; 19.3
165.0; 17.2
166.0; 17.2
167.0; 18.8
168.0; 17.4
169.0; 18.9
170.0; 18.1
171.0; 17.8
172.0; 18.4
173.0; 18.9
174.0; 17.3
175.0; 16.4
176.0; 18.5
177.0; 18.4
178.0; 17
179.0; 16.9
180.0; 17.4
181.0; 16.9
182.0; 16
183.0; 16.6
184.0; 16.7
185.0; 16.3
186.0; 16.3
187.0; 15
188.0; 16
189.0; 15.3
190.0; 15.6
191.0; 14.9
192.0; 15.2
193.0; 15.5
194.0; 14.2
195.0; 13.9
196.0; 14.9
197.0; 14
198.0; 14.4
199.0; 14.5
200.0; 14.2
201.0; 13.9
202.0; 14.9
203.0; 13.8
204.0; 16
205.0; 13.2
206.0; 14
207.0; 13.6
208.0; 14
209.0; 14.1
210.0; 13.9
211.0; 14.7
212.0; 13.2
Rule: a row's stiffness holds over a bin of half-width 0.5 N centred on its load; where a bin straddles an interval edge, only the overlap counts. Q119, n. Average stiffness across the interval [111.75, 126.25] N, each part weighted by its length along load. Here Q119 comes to 14.7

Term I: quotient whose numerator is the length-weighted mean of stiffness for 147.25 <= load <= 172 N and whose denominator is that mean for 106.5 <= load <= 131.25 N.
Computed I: 1.19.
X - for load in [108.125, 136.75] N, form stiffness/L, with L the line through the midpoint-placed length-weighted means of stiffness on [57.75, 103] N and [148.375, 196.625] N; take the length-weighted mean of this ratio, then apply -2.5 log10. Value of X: 0.065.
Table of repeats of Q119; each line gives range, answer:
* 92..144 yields 14.5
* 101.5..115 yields 14.3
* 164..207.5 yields 16.1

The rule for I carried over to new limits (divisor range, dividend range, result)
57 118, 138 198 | 1.14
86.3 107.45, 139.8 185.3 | 1.16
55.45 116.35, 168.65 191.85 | 1.18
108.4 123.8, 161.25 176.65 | 1.24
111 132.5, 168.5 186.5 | 1.19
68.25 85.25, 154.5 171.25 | 1.24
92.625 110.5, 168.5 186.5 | 1.20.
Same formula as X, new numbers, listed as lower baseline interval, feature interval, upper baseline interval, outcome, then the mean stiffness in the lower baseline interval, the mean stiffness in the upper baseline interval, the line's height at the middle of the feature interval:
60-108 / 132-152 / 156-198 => 0.07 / 14.4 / 16.8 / 15.9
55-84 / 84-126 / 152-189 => 0.06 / 14.3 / 17.3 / 15.3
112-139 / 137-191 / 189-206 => -0.14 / 14.6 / 14.6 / 14.6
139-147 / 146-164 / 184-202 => -0.13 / 14.8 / 15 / 14.9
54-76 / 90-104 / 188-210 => -0.03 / 14.2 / 14.5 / 14.3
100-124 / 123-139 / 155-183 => 0.07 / 14.5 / 17.6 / 15.5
